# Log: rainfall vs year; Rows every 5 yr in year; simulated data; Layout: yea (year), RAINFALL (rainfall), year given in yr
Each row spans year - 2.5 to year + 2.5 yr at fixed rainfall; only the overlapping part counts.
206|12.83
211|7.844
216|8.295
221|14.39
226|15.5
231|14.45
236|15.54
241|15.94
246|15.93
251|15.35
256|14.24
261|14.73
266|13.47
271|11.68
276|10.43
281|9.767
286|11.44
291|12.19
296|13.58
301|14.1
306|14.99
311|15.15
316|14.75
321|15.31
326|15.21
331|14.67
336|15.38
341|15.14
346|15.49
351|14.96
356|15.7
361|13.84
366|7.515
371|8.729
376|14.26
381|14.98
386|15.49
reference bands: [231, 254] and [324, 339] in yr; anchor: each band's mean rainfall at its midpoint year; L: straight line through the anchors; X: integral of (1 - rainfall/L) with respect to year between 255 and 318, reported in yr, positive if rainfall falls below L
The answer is 9.16 yr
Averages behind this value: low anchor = 15.5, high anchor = 15.1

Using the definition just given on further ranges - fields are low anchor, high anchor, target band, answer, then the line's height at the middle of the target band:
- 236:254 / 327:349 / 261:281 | 4.6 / 15.5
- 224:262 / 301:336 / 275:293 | 4.9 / 15.1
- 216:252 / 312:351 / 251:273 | 1.7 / 14.9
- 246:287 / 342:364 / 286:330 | -1.3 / 13.8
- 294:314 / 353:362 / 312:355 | -1.2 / 14.7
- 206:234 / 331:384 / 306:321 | -2.1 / 13.2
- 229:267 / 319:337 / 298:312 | 0.4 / 15.1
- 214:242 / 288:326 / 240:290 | 3.4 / 14.2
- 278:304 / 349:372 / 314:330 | -3.6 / 12.3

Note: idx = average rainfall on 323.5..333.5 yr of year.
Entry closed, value 14.9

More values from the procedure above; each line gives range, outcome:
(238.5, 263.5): 15.2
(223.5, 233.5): 15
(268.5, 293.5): 11.1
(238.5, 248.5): 15.9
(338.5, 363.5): 15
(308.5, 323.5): 15.1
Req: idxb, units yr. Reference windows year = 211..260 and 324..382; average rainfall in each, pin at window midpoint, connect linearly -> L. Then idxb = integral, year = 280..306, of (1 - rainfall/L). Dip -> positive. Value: 2.4 yr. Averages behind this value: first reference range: 14.1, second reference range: 13.8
